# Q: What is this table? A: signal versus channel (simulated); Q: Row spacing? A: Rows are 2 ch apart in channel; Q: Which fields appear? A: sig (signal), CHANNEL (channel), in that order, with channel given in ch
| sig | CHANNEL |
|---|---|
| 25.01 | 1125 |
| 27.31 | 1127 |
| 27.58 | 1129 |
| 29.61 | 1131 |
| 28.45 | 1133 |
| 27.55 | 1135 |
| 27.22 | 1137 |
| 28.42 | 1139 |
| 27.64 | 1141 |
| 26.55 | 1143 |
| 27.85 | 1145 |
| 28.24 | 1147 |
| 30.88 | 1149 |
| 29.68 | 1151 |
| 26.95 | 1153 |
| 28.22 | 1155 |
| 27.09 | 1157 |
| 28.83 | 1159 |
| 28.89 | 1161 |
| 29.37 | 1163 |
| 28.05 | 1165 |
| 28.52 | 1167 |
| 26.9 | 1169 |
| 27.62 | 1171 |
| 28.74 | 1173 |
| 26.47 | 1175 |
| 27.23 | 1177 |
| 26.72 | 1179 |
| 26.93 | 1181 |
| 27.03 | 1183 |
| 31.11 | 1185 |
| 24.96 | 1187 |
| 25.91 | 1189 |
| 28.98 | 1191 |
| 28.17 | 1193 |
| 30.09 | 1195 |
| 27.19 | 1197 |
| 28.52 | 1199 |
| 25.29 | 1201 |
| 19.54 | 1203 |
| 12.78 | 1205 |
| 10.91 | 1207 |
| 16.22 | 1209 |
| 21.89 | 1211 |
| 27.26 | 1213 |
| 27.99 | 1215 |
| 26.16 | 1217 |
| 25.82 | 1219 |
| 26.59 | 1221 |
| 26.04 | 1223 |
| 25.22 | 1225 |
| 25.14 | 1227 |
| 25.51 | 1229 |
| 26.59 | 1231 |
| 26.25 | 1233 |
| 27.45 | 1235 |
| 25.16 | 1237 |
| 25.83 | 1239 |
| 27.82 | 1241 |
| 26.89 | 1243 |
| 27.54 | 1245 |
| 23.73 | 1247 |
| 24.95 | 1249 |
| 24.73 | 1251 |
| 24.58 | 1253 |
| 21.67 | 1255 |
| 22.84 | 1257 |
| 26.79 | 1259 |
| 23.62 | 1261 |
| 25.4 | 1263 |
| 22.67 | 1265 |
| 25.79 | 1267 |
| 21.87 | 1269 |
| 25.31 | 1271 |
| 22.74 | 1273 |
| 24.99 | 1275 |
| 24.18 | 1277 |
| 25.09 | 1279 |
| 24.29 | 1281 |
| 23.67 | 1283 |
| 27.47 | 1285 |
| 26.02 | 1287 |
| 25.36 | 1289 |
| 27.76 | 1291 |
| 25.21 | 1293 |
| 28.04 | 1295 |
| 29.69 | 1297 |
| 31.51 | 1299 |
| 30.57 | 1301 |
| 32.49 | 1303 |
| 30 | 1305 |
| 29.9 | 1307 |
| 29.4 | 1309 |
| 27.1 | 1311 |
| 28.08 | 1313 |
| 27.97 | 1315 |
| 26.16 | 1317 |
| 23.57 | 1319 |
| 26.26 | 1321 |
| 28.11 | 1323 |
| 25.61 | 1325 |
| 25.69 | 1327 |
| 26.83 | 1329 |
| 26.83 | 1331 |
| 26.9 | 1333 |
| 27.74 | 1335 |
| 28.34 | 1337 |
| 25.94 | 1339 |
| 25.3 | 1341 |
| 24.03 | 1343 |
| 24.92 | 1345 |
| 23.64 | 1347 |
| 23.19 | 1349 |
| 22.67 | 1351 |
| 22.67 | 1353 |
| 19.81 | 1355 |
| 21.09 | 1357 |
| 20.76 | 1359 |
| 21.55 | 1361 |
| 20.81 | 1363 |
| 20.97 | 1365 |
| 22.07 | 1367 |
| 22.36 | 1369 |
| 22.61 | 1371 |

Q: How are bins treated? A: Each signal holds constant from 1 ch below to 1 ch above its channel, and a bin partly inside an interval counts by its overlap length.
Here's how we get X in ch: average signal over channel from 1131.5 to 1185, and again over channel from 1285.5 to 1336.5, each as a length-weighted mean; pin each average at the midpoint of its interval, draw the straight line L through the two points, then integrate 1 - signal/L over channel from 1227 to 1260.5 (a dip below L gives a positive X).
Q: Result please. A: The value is 2.8 ch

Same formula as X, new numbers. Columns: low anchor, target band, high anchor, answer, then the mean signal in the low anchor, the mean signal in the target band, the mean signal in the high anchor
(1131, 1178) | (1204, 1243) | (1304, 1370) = 4.1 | 28.1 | 24.1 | 25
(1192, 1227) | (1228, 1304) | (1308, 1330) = -1.3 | 23.9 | 25.8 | 26.8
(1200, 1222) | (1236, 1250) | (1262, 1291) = -1.6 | 21.9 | 26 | 24.7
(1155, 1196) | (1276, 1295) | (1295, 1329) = 1.7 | 27.9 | 25.6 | 28.2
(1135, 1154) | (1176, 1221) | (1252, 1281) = 2.5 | 28.1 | 24.9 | 24.1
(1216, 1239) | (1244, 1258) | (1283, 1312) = 1.3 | 26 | 24.3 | 28.4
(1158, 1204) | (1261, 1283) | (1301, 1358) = 2.0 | 27.4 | 24.2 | 26.2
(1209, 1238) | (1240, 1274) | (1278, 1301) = 2.1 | 25.6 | 24.6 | 26.9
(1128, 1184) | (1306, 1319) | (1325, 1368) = -1.6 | 28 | 27.8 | 23.9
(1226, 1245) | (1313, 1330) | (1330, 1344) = 0.0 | 26.4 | 26.4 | 26.4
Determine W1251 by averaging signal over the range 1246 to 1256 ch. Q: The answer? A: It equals 23.9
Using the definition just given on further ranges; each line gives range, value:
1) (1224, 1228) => 25.2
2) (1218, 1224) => 26.1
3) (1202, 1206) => 16.2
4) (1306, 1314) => 28.6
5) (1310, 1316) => 27.7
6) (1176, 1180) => 27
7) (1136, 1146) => 27.5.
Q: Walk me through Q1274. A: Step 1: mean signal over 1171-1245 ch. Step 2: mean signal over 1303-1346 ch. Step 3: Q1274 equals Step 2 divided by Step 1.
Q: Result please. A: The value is 1.06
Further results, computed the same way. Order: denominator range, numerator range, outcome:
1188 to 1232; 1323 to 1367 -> 0.99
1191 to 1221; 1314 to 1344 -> 1.11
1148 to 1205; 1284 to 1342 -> 1.01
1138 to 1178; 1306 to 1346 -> 0.95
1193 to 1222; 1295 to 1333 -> 1.20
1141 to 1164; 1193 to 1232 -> 0.85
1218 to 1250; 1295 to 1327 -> 1.09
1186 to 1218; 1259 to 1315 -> 1.12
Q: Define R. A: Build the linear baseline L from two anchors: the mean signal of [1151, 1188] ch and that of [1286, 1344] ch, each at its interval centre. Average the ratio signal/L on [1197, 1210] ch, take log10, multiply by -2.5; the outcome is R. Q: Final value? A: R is 0.38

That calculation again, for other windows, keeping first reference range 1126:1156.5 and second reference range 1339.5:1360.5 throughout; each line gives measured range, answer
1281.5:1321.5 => -0.16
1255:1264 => 0.04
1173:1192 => -0.01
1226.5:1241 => -0.01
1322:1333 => -0.14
